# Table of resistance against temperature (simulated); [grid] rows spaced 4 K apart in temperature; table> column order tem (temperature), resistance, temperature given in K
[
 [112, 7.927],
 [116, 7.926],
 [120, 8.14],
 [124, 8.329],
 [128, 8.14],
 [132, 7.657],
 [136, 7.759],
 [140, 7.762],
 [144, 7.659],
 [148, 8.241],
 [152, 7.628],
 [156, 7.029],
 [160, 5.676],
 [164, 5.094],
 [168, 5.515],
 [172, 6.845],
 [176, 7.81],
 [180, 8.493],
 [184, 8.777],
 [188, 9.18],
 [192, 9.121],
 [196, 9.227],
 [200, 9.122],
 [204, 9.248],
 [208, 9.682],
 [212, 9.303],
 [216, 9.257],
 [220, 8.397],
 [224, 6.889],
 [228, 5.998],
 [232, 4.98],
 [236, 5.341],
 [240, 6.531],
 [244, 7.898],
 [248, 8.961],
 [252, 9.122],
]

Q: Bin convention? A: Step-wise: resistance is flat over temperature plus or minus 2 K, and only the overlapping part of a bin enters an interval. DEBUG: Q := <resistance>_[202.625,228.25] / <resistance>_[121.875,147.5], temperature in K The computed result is 1.1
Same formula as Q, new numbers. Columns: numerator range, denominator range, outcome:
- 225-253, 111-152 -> 0.87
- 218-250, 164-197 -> 0.87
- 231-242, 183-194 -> 0.63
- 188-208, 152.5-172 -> 1.52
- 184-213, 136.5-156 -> 1.19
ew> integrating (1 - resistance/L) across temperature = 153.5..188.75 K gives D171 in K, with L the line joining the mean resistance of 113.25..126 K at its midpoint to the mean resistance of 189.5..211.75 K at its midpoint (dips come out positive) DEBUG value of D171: 7.1 K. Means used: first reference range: 8.12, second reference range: 9.28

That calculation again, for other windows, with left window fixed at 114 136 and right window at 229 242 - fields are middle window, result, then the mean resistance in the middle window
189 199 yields -4.0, 9.17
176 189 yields -3.6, 8.63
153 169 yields 2.9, 5.96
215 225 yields -3.7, 8.2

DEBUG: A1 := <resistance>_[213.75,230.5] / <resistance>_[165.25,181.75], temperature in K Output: 1.08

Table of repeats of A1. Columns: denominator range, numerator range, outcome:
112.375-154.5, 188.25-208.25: 1.17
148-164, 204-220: 1.37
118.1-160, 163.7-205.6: 1.05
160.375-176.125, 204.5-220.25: 1.52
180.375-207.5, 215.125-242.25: 0.73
